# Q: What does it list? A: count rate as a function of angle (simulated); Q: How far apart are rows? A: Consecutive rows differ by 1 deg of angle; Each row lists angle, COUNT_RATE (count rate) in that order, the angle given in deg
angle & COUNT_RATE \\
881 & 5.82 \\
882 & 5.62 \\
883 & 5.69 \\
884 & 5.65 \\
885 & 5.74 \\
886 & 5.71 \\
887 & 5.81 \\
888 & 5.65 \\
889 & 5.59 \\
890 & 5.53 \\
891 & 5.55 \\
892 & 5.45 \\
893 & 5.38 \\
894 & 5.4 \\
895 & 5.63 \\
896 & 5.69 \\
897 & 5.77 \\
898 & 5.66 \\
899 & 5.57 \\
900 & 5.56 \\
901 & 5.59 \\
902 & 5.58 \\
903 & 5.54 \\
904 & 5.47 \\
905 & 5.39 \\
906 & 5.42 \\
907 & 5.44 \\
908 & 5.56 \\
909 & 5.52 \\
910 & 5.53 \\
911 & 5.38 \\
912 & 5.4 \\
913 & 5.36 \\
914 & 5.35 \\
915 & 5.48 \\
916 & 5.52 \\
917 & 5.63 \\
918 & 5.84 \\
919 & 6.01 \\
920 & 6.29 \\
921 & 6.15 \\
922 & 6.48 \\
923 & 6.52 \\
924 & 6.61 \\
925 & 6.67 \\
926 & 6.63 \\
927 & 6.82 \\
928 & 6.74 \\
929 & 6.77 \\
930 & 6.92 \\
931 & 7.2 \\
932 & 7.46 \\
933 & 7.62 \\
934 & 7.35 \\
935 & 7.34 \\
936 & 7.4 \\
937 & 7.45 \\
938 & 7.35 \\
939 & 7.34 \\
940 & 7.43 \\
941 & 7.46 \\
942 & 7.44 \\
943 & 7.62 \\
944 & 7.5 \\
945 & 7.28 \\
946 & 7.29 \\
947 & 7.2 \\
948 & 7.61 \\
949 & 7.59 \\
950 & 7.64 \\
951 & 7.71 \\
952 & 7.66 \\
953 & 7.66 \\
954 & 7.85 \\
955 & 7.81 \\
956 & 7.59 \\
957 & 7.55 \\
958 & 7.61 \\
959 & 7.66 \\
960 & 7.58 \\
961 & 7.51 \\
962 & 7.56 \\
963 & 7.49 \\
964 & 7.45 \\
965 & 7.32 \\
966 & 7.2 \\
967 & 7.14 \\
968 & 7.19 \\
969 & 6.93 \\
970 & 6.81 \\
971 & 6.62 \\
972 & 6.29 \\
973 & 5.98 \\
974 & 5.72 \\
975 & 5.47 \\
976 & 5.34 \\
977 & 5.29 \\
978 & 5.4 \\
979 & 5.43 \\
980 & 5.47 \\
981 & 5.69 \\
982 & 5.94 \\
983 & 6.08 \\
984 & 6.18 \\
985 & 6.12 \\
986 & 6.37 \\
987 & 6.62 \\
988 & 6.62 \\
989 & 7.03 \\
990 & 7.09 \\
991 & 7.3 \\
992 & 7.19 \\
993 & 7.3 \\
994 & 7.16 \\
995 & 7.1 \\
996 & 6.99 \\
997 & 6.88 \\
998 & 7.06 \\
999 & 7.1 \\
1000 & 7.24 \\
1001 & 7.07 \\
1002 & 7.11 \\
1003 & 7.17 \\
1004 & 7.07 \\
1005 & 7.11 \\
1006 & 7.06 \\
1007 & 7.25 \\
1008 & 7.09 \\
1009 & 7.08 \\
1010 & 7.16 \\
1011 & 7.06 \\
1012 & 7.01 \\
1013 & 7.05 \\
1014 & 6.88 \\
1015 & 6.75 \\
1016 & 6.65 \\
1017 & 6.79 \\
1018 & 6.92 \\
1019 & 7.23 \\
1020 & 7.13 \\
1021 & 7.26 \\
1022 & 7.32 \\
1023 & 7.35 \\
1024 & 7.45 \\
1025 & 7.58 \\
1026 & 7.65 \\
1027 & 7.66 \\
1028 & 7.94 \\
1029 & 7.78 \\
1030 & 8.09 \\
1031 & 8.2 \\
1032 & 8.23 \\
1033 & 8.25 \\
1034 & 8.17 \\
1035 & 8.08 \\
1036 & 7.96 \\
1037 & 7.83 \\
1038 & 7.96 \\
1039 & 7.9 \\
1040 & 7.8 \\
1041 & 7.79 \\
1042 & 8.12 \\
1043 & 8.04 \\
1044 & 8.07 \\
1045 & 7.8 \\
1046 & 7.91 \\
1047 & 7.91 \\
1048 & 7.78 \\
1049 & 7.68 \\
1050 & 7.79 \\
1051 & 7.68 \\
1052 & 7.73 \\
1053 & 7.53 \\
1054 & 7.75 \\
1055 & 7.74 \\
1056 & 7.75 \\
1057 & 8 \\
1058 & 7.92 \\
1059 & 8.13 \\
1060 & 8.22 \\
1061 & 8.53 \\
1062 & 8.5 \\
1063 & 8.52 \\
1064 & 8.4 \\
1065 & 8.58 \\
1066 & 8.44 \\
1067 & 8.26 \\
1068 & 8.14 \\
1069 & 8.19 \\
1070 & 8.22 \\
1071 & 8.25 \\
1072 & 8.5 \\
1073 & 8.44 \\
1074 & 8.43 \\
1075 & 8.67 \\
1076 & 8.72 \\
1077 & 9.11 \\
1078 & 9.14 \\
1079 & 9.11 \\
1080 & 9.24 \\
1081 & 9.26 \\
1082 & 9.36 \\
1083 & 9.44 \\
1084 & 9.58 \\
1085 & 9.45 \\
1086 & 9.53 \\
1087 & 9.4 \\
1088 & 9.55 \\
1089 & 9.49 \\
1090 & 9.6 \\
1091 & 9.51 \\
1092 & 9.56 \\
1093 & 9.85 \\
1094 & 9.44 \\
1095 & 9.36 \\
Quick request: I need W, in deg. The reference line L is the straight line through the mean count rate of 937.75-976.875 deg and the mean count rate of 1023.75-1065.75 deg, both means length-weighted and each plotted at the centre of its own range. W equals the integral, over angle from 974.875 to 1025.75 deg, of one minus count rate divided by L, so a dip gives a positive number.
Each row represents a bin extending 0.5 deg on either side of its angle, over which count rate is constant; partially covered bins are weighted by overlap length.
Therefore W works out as 5.4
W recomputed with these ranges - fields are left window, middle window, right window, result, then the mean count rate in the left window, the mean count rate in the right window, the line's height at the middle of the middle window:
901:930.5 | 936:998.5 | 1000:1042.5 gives -2.95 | 5.93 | 7.45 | 6.67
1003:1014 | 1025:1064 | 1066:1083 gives 0.02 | 7.09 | 8.7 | 7.97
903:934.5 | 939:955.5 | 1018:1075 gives -2.52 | 6.14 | 7.95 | 6.54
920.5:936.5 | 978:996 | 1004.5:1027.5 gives 1.48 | 6.92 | 7.15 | 7.07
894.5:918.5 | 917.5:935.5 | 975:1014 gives -2.93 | 5.54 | 6.68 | 5.8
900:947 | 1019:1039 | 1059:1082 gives 0.53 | 6.44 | 8.59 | 7.98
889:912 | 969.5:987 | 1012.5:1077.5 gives 2.28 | 5.53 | 7.89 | 6.8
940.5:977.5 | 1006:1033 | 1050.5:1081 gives 1.69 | 7.15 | 8.34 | 7.83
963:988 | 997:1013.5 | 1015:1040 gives -0.12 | 6.28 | 7.63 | 7.05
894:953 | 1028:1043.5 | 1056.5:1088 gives 0.29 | 6.47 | 8.71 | 8.16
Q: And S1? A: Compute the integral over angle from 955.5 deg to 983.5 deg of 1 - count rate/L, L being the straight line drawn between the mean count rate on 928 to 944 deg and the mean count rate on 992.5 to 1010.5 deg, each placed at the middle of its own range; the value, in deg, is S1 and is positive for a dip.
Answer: 2.34 deg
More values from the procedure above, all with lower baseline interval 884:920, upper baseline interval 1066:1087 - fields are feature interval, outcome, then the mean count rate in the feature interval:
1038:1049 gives 0.44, 7.9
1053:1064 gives 0.55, 8.09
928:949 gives -3.63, 7.34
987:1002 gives 0.51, 7.07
